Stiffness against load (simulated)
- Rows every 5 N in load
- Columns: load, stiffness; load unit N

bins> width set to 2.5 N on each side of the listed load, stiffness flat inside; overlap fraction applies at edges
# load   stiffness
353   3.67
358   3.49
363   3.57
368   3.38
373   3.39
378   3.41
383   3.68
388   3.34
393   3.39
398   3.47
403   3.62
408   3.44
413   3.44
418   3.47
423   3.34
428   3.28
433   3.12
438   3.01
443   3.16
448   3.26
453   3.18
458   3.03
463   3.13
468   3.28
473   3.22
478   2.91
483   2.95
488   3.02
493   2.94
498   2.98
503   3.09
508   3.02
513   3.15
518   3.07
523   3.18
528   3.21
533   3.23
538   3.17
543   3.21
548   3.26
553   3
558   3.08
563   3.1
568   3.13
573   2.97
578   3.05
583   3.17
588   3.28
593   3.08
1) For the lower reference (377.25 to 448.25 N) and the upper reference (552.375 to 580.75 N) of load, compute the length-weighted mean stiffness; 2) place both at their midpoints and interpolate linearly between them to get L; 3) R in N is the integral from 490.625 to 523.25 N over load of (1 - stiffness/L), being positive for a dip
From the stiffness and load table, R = 1.3 N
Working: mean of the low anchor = 3.36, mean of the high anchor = 3.06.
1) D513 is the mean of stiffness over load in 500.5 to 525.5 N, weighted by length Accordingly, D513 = 3.1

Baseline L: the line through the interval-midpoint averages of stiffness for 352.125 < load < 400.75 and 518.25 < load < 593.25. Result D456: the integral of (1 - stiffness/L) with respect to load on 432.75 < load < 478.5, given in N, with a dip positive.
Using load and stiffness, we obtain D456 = 2.6 N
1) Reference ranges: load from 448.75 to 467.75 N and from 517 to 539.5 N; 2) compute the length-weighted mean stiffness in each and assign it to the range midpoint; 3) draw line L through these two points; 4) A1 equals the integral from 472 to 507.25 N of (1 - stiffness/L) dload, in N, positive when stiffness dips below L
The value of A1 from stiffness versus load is 1.7 N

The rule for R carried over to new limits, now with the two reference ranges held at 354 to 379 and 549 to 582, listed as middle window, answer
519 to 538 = -0.29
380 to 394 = -0.22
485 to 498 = 0.96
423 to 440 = 0.84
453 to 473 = 0.69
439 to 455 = 0.59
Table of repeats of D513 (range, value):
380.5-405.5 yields 3.5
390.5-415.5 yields 3.47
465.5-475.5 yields 3.25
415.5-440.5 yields 3.24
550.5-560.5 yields 3.04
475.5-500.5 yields 2.96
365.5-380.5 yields 3.39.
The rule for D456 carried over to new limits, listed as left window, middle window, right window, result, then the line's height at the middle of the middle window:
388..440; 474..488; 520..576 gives 1.17 N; 3.25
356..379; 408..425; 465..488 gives -0.71 N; 3.28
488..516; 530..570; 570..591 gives -0.82 N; 3.09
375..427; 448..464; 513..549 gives 0.98 N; 3.34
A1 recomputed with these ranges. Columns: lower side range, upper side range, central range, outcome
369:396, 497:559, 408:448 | 0.9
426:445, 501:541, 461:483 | 0.2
